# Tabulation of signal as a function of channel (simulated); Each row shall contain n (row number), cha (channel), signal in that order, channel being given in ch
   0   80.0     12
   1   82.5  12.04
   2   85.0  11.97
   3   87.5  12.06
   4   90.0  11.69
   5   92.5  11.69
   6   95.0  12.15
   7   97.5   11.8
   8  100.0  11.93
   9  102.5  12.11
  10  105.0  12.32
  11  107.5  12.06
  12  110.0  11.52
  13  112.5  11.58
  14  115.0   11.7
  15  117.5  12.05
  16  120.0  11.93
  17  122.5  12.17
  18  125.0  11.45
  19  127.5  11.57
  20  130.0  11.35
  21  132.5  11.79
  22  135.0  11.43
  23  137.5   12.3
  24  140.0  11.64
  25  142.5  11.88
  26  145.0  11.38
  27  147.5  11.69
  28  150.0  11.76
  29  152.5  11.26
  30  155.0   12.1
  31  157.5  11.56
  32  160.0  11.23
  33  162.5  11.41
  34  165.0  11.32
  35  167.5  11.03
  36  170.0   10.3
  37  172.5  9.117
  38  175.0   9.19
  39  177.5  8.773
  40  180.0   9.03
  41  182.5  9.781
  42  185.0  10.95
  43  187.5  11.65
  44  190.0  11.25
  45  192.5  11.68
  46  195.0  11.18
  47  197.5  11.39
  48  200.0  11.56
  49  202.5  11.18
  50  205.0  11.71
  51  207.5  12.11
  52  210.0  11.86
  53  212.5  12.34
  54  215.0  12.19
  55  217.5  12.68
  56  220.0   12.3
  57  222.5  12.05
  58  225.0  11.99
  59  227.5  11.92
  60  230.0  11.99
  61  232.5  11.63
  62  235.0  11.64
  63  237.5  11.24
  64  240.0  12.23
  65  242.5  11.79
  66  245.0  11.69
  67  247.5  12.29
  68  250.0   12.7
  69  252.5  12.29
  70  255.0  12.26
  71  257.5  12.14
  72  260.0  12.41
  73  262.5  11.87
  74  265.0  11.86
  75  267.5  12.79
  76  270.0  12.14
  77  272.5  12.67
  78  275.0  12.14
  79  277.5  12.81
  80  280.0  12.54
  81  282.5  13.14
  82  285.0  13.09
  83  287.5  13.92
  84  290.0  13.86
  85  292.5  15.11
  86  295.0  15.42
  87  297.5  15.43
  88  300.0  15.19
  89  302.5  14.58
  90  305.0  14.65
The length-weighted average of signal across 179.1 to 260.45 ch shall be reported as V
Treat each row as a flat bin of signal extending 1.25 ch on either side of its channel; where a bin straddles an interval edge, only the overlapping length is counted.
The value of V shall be 11.7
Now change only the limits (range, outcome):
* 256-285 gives 12.4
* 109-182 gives 11.2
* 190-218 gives 11.8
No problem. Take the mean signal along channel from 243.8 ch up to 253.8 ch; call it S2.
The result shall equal 12.2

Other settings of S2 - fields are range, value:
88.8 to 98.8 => 11.8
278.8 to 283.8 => 12.8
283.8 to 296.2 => 14.3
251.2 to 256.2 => 12.3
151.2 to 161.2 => 11.5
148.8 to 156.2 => 11.7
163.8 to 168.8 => 11.2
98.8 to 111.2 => 12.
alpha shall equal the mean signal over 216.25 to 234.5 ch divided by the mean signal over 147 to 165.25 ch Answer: 1.04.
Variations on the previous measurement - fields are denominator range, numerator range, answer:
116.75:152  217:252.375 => 1.02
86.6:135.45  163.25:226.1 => 0.94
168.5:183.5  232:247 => 1.25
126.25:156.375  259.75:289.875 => 1.08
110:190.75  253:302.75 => 1.18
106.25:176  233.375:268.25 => 1.06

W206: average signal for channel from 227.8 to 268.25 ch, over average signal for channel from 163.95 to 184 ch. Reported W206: 1.2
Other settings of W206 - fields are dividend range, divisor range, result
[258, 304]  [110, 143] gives 1.14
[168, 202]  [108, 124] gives 0.89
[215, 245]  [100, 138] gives 1.01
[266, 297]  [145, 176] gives 1.21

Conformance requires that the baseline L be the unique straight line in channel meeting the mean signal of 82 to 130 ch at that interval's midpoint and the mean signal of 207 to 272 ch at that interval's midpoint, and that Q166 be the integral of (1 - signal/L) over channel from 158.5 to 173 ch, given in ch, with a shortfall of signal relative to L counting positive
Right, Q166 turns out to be 1.4 ch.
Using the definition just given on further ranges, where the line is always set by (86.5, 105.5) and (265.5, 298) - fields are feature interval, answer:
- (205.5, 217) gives 0.6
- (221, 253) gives 2.7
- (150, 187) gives 5.7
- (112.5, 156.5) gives 1.9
